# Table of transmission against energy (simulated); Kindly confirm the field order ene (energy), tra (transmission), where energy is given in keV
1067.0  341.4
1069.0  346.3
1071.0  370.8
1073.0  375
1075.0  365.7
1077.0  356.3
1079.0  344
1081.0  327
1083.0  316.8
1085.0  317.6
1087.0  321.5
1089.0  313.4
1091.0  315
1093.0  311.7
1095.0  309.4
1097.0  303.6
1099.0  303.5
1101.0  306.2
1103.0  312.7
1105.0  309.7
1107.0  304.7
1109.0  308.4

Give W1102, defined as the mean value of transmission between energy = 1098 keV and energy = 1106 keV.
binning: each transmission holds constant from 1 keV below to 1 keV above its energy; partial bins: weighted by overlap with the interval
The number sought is 308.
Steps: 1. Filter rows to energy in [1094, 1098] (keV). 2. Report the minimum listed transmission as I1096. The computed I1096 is 303.6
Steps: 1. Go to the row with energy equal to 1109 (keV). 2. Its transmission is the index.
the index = 308.4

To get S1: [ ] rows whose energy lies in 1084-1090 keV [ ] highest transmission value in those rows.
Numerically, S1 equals 321.5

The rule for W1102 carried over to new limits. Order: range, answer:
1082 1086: 317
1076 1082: 342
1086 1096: 314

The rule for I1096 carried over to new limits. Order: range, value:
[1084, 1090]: 313.4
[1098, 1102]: 303.5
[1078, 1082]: 327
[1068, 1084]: 316.8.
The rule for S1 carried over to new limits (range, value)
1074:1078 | 365.7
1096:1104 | 312.7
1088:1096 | 315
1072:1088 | 375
